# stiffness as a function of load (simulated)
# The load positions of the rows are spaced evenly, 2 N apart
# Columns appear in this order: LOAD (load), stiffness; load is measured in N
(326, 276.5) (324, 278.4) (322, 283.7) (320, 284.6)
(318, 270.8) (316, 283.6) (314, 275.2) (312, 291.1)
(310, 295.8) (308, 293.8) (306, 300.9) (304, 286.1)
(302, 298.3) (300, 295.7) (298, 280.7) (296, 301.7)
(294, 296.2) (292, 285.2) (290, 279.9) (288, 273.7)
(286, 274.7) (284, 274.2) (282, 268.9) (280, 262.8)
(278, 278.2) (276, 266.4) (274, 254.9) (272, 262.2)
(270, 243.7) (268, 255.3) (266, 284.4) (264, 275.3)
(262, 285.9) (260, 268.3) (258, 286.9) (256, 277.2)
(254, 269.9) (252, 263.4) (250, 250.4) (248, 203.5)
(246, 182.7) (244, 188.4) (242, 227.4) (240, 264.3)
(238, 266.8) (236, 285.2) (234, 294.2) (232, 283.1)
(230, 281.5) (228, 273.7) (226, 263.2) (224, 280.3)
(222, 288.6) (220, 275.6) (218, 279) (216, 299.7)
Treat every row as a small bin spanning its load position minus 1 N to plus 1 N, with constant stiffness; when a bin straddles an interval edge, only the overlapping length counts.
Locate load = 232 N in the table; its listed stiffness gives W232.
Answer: 283.1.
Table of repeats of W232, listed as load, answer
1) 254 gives 269.9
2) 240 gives 264.3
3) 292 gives 285.2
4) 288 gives 273.7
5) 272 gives 262.2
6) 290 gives 279.9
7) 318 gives 270.8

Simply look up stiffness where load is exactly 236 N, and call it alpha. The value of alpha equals 285.2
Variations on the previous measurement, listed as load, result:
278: 278.2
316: 283.6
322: 283.7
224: 280.3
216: 299.7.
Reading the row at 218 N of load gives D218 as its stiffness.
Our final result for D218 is 279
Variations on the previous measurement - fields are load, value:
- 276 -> 266.4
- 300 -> 295.7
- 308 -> 293.8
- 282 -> 268.9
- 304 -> 286.1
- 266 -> 284.4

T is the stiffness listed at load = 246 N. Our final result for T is 182.7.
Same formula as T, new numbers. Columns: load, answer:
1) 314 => 275.2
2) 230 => 281.5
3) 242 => 227.4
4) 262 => 285.9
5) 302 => 298.3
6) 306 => 300.9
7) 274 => 254.9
